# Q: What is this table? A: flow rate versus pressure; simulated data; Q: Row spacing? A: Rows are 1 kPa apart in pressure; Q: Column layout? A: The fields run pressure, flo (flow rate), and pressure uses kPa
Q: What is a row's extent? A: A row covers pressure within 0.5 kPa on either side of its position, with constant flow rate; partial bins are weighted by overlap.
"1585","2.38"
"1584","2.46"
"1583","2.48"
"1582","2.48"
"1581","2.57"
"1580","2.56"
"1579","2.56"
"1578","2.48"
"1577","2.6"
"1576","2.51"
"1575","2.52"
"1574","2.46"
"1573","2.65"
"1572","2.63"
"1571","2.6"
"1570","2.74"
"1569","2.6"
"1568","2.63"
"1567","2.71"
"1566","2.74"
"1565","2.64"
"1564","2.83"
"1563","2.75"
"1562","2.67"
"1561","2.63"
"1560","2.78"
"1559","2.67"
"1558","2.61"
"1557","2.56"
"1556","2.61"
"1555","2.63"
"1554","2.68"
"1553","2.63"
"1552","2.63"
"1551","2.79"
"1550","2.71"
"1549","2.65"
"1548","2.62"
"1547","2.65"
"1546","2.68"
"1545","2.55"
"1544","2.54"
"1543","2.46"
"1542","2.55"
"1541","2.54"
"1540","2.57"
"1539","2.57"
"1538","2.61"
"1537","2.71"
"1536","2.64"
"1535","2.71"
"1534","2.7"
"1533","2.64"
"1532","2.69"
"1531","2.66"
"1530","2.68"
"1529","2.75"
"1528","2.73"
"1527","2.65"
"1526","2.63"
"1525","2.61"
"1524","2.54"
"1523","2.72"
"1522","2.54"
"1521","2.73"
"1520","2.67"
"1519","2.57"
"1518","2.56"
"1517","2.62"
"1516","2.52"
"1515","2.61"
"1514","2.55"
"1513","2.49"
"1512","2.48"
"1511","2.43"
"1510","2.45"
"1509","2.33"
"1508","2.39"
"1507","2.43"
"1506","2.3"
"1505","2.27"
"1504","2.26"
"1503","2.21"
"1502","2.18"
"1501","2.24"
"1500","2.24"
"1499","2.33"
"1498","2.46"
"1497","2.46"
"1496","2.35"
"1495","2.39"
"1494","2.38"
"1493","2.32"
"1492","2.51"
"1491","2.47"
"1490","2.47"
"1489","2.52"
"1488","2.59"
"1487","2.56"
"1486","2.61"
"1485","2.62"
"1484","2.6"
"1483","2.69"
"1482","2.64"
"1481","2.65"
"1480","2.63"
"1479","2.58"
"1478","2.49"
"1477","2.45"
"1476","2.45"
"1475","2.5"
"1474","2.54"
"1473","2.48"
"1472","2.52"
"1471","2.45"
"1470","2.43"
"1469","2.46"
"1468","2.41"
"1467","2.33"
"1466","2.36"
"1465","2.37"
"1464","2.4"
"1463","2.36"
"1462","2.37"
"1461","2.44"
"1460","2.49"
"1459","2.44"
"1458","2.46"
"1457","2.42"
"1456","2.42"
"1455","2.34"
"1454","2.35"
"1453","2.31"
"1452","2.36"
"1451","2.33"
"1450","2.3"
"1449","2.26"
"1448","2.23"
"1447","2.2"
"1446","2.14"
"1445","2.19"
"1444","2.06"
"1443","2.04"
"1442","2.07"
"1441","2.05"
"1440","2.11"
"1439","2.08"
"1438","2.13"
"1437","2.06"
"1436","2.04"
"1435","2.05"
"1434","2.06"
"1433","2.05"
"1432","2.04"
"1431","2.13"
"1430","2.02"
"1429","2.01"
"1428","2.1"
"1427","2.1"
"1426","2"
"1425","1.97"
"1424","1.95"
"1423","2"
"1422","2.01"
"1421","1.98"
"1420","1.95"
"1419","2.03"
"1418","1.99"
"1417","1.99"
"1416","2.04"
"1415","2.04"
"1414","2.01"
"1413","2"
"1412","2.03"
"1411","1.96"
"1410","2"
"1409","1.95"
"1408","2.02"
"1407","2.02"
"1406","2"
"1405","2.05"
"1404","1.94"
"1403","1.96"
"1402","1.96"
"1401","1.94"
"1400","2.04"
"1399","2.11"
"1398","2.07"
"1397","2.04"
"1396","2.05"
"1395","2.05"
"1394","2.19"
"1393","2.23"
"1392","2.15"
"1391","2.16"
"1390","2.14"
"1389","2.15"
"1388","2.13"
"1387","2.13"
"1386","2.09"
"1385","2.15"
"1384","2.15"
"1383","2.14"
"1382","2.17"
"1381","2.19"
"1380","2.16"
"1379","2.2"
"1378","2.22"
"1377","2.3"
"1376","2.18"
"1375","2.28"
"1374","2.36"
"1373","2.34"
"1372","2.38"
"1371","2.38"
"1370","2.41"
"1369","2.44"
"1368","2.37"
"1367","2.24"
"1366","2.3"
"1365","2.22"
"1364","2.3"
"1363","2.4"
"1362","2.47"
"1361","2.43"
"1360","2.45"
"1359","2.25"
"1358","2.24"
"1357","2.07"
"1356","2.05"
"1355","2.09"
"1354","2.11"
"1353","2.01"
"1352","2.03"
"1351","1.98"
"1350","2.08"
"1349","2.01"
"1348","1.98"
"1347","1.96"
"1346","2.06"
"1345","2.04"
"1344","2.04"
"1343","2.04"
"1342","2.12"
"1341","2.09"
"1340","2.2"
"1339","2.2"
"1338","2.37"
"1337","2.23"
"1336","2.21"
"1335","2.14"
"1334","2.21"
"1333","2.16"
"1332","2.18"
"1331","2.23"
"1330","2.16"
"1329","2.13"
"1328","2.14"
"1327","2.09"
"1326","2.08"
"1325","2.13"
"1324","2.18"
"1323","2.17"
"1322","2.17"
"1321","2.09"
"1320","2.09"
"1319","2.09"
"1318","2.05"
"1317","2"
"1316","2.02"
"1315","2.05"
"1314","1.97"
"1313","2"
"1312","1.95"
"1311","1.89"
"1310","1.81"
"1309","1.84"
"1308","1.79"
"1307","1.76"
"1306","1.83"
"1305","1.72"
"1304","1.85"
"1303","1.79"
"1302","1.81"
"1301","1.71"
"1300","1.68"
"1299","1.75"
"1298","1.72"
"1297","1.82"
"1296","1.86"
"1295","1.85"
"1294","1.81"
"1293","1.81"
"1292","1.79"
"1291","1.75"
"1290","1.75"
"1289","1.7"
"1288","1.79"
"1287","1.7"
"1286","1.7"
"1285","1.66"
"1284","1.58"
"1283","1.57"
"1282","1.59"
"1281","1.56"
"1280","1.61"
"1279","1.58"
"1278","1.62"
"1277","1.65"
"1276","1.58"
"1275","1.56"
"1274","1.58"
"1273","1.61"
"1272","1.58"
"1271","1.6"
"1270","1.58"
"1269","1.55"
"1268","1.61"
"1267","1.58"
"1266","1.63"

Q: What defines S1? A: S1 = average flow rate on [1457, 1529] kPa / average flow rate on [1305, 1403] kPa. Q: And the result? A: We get 1.16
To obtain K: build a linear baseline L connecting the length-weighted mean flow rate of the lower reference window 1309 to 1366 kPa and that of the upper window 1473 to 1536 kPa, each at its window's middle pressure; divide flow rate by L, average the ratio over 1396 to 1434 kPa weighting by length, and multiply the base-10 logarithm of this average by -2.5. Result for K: 0.146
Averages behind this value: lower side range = 2.12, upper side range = 2.52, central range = 2.01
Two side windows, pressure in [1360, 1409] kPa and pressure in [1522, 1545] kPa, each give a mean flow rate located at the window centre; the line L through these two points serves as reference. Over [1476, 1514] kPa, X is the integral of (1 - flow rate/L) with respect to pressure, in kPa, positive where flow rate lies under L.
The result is 1.0 kPa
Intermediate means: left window 2.18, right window 2.63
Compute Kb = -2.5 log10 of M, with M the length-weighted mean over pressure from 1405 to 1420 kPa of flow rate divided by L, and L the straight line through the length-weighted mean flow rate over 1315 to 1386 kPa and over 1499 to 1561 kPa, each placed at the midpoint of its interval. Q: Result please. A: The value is 0.154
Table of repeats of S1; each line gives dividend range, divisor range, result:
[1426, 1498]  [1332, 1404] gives 1.08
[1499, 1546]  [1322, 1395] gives 1.16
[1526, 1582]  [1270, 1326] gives 1.46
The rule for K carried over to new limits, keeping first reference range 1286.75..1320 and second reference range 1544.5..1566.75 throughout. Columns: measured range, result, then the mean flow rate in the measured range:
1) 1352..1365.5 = -0.10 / 2.23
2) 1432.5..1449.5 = 0.09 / 2.11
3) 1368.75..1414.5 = 0.00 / 2.13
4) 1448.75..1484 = -0.03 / 2.45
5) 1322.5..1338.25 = -0.13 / 2.17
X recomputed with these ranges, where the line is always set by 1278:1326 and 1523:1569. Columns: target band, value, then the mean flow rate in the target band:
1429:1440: 1.0 kPa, 2.07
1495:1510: 1.1 kPa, 2.32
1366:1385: -1.7 kPa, 2.27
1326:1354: -2.1 kPa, 2.11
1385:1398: 0.1 kPa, 2.12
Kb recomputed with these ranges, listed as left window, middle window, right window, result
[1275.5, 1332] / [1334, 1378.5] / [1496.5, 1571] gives -0.09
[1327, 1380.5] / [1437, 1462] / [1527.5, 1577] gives 0.07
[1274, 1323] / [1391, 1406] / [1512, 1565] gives 0.05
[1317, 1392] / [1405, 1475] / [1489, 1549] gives 0.09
